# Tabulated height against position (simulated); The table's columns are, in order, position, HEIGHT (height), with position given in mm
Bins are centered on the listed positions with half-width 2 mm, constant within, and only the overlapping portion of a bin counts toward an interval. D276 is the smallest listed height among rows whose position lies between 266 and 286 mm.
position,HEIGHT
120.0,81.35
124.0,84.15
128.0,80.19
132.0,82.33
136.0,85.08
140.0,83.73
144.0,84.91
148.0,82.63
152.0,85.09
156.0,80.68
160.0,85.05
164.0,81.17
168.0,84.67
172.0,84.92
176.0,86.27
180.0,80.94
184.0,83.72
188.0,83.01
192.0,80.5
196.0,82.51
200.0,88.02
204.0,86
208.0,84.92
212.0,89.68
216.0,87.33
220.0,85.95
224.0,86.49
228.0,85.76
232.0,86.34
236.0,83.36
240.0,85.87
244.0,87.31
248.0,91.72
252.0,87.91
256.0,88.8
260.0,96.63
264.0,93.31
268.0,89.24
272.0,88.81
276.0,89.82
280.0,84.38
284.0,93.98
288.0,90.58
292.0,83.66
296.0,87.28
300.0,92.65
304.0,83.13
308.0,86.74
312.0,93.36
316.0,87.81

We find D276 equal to 84.38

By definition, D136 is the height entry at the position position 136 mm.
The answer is 85.08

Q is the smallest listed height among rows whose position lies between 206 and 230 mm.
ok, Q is 84.92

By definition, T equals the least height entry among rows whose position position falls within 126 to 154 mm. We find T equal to 80.19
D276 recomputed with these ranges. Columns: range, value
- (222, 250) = 83.36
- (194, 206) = 82.51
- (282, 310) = 83.13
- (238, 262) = 85.87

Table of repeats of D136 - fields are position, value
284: 93.98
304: 83.13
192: 80.5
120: 81.35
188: 83.01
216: 87.33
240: 85.87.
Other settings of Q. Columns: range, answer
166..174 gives 84.67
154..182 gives 80.68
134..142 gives 83.73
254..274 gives 88.8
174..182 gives 80.94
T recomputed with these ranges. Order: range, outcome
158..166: 81.17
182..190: 83.01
